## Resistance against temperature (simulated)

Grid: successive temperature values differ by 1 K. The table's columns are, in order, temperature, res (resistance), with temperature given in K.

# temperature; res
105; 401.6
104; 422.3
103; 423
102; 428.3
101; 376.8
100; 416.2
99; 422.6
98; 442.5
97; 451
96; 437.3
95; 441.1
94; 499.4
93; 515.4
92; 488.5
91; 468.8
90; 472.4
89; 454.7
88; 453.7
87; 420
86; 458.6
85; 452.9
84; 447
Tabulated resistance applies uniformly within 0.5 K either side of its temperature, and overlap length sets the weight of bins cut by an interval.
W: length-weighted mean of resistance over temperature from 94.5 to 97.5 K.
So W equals 443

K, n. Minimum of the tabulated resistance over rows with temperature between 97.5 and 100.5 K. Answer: 416.2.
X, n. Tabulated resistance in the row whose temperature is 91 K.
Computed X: 468.8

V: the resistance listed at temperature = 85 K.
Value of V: 452.9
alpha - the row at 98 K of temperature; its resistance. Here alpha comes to 442.5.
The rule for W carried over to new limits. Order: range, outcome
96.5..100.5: 433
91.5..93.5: 502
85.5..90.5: 452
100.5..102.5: 403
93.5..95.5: 470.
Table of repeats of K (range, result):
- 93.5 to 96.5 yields 437.3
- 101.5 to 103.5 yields 423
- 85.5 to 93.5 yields 420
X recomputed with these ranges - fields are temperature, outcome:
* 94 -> 499.4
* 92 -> 488.5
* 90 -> 472.4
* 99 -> 422.6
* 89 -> 454.7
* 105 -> 401.6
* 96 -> 437.3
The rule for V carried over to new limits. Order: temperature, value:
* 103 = 423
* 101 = 376.8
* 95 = 441.1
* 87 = 420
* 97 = 451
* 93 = 515.4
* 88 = 453.7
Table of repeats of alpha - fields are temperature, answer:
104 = 422.3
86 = 458.6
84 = 447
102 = 428.3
